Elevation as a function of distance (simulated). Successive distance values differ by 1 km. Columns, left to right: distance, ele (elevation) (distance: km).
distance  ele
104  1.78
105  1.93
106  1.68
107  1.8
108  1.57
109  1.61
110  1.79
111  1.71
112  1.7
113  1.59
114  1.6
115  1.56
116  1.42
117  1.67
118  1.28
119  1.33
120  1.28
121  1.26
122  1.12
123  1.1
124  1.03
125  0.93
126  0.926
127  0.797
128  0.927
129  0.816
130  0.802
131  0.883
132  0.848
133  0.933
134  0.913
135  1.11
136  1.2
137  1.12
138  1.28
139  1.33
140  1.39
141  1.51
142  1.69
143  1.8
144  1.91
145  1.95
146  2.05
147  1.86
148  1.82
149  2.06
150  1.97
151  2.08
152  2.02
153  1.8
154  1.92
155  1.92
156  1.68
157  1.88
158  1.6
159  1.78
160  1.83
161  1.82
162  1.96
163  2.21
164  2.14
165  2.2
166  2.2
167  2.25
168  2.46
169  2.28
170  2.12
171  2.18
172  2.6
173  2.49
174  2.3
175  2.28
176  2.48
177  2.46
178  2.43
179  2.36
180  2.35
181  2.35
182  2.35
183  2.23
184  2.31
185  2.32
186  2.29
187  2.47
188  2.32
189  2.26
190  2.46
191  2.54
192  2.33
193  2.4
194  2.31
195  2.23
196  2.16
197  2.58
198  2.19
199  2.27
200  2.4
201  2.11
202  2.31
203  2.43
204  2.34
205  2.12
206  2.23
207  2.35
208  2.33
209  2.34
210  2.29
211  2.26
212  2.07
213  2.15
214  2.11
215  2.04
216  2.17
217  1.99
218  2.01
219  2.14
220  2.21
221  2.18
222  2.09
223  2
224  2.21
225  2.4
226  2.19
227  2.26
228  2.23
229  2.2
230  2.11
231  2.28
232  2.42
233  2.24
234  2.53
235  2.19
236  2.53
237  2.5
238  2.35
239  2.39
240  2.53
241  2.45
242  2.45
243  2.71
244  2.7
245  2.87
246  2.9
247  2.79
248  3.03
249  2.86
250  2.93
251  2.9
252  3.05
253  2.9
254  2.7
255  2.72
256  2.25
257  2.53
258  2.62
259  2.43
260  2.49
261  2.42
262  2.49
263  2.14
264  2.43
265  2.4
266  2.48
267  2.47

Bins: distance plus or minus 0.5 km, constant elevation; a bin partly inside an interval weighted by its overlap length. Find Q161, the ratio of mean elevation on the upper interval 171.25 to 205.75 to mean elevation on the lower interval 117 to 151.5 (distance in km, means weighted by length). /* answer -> 1.8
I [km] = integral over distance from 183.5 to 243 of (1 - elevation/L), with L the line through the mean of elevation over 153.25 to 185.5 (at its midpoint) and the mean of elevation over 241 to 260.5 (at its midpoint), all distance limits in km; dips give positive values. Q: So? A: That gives 4.3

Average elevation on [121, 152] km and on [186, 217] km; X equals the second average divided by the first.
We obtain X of 1.69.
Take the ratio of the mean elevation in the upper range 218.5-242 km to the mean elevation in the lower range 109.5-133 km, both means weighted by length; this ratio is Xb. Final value 1.87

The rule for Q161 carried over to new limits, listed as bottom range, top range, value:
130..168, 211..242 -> 1.32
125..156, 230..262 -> 1.79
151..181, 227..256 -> 1.20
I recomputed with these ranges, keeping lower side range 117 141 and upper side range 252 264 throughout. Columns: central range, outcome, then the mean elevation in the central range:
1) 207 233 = -1.04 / 2.19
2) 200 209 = -1.63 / 2.29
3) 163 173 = -4.90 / 2.28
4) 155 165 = -3.16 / 1.9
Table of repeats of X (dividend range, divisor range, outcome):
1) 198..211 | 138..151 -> 1.29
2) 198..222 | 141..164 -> 1.17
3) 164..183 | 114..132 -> 2.06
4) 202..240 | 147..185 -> 1.05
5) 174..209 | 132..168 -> 1.34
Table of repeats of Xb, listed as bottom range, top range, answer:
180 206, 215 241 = 0.97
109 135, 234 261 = 2.17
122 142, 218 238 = 2.12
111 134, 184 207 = 1.97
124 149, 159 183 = 1.74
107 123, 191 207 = 1.54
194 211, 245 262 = 1.19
